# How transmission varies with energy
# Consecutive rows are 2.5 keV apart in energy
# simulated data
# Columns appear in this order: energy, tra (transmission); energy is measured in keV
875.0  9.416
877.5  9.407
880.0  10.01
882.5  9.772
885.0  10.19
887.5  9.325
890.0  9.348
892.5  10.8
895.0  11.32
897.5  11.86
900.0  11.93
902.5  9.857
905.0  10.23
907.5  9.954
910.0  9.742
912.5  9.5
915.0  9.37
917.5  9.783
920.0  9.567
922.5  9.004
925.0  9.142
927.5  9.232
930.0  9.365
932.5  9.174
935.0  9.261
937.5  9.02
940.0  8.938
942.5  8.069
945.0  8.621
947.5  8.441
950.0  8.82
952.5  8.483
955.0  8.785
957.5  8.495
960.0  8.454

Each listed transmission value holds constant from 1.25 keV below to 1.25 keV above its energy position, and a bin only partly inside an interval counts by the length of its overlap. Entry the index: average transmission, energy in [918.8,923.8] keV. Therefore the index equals 9.28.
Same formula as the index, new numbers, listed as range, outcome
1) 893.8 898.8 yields 11.6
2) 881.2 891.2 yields 9.66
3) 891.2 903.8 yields 11.1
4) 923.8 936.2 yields 9.24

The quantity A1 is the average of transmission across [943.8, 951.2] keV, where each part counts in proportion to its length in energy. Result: 8.63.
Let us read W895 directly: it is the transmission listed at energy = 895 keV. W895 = 11.32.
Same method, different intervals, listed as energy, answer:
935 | 9.261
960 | 8.454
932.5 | 9.174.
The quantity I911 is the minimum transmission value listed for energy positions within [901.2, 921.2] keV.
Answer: 9.37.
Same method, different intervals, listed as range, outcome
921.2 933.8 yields 9.004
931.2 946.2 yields 8.069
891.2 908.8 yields 9.857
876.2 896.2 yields 9.325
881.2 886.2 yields 9.772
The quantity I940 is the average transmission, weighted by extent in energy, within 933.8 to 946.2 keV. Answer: 8.78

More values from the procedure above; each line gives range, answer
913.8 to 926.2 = 9.37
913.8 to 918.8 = 9.58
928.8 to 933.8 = 9.27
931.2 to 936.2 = 9.22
